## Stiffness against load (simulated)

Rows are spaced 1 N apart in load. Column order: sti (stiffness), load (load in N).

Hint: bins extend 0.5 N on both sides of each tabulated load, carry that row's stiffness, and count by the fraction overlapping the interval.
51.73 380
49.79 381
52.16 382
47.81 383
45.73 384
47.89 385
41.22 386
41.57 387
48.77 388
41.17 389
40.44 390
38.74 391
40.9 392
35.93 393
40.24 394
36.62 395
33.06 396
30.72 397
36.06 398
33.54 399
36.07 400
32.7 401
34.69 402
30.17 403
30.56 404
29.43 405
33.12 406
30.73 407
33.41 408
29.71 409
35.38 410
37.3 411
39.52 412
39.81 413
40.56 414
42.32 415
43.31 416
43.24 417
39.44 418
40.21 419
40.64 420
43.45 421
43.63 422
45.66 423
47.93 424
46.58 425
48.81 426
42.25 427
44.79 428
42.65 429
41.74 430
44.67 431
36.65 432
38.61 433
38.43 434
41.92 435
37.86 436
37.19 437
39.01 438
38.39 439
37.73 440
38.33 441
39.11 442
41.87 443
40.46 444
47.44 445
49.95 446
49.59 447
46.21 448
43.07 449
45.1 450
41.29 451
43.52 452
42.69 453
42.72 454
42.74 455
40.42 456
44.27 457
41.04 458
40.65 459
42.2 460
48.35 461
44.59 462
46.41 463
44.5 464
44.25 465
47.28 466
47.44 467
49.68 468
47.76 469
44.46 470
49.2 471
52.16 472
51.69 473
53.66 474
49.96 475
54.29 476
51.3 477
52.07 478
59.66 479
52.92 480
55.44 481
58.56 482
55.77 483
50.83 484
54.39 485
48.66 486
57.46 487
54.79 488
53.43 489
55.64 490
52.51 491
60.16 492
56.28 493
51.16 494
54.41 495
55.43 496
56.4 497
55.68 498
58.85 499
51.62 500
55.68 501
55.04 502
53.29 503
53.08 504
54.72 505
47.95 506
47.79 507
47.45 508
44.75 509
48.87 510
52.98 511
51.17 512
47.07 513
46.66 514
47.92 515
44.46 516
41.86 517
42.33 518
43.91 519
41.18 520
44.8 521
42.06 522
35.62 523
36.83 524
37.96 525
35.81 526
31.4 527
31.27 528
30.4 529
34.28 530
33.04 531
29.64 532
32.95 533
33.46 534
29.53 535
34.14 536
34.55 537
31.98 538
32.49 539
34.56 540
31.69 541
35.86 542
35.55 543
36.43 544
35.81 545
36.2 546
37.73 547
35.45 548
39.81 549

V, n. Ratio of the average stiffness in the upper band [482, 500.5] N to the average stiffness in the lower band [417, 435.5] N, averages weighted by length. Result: 1.28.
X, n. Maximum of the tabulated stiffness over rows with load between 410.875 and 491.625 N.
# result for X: 59.66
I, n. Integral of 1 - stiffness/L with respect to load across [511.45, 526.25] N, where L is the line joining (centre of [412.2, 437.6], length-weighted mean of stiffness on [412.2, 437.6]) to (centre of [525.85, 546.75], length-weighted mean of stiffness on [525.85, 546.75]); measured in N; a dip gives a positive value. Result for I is -3.4 N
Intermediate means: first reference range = 42.1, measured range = 42.8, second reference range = 33.4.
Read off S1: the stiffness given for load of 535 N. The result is 29.53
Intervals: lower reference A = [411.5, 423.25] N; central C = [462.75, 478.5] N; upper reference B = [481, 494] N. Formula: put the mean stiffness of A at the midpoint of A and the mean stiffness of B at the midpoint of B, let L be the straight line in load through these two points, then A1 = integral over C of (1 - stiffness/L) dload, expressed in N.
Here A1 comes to 0.8 N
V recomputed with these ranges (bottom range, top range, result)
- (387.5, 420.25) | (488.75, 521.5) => 1.37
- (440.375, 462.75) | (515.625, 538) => 0.84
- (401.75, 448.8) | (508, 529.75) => 1.04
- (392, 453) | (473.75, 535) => 1.21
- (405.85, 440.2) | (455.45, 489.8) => 1.23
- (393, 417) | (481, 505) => 1.55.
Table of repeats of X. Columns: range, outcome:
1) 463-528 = 60.16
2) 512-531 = 51.17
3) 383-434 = 48.81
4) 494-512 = 58.85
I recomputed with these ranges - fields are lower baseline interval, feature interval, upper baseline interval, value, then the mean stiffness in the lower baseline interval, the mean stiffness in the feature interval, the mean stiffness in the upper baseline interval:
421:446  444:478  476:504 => 1.26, 41.9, 46.4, 54.7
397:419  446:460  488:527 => -0.63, 35.8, 43.5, 48.9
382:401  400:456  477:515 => 5.41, 39.9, 40.3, 53.1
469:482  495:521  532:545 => -4.34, 52.3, 49.8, 33.5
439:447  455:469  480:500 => 0.80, 42.4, 44.7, 54.9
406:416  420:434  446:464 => -1.44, 36.7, 43.4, 44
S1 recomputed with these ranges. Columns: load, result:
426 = 48.81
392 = 40.9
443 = 41.87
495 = 54.41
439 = 38.39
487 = 57.46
